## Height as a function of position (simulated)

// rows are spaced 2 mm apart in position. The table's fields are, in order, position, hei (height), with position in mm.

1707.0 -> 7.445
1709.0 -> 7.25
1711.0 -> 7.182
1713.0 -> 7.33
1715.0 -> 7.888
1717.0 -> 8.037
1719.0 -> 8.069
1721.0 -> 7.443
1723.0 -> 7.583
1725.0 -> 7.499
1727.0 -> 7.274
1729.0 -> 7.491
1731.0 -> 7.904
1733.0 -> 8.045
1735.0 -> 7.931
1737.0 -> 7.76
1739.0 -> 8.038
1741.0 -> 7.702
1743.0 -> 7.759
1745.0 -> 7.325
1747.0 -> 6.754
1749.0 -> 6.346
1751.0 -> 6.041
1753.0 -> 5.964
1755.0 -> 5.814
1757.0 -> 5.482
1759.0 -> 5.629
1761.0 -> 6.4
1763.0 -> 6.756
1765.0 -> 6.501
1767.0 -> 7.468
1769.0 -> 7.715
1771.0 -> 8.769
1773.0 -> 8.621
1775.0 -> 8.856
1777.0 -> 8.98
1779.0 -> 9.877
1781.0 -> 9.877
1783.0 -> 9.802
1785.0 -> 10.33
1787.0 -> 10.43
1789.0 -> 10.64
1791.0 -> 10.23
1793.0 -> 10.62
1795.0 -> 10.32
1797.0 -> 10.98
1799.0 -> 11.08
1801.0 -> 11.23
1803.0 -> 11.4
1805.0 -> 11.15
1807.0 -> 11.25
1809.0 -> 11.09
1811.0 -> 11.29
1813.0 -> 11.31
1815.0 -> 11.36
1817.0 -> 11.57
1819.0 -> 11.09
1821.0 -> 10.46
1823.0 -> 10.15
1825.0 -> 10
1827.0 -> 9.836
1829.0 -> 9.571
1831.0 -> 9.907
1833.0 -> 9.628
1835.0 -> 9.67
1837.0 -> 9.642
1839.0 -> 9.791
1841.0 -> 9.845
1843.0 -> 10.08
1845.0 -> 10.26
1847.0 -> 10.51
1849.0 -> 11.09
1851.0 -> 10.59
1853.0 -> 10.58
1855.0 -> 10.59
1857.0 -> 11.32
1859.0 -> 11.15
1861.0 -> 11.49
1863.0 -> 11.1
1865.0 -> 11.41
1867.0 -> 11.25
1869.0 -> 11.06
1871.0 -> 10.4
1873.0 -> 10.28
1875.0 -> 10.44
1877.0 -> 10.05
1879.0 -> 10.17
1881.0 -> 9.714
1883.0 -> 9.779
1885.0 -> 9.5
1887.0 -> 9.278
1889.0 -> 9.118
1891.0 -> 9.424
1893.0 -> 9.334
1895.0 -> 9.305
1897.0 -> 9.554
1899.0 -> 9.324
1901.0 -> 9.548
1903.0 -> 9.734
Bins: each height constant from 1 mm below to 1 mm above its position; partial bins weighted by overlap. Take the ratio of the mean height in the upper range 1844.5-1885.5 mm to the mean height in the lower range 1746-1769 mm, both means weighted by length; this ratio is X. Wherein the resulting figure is 1.7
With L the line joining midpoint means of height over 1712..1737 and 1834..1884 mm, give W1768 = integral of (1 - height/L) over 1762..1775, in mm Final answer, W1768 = 1.3 mm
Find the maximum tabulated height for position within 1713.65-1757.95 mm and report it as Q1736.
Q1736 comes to 8.069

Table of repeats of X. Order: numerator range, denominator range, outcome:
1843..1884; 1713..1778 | 1.44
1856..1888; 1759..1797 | 1.17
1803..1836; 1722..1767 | 1.51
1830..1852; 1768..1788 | 1.08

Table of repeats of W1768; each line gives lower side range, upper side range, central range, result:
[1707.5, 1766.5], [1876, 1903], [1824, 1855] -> -4.7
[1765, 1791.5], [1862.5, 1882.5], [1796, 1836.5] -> -3.9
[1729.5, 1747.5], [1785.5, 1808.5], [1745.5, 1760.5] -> 4.3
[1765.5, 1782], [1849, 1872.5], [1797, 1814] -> -3.0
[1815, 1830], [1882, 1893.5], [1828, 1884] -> -2.8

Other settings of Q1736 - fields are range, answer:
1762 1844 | 11.57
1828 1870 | 11.49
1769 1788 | 10.43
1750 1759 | 6.041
